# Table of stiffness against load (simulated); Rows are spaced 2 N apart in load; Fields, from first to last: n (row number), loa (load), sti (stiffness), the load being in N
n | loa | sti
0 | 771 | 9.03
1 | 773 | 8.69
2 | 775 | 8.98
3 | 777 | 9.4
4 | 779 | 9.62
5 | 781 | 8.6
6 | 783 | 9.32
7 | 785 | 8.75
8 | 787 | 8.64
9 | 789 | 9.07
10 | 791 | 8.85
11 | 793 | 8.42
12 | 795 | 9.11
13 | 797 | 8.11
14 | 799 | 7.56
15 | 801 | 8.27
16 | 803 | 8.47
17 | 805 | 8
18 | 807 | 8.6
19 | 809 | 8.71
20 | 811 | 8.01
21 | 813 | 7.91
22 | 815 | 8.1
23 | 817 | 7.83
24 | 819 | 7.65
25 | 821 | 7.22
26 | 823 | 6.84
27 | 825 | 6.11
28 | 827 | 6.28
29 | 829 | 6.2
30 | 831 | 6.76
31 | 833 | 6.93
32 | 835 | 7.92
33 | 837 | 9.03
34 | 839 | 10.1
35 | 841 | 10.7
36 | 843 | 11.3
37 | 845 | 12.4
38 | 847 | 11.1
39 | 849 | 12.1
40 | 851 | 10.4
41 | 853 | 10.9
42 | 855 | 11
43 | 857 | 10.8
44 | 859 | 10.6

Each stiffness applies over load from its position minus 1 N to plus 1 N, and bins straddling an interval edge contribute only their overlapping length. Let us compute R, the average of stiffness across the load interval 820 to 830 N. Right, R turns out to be 6.53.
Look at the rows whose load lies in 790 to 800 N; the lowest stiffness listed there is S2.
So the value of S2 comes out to 7.56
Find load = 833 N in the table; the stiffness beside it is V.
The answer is 6.93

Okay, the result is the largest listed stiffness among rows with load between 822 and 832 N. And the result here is 6.84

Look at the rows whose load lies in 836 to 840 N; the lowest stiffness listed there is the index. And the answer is 9.03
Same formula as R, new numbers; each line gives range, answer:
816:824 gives 7.38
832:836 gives 7.42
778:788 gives 8.99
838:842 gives 10.4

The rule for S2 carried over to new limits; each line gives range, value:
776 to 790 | 8.6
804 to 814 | 7.91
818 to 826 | 6.11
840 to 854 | 10.4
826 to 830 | 6.2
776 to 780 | 9.4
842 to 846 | 11.3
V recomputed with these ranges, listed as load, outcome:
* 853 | 10.9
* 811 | 8.01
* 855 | 11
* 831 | 6.76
